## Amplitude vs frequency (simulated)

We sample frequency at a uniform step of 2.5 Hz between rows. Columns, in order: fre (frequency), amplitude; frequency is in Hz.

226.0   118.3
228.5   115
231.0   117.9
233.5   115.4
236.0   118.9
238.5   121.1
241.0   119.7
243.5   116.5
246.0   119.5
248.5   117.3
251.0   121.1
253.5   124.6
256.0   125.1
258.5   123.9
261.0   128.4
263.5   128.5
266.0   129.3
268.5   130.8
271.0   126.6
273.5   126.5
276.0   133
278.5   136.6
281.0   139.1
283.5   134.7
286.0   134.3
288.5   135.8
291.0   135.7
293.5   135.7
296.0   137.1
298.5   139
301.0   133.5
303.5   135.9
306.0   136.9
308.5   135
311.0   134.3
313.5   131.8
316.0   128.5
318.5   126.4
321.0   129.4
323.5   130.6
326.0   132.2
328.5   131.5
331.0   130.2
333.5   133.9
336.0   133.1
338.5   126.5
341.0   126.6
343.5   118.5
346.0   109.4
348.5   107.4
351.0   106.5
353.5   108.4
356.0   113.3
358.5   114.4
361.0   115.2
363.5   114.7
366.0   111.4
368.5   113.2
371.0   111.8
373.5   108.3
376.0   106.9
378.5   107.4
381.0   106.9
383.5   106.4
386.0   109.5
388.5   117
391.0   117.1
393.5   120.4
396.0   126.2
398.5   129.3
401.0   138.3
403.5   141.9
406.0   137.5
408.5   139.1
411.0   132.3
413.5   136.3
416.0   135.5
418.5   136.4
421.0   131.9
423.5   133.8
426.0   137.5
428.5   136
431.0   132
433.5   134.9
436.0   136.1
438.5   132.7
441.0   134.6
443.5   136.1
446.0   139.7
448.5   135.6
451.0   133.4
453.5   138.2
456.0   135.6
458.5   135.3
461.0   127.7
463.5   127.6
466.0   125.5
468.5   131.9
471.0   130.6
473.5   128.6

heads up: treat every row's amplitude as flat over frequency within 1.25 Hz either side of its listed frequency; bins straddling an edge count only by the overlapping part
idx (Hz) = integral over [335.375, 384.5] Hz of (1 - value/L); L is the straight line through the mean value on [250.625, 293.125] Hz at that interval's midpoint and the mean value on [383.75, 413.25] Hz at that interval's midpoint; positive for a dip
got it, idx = 5.9 Hz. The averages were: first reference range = 131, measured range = 113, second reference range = 128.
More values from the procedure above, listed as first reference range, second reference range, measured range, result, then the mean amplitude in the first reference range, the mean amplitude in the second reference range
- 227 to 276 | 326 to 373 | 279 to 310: -3.9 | 123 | 118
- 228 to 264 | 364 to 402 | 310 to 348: -3.3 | 121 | 115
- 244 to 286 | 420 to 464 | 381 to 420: 1.6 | 128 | 135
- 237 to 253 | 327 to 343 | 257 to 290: -2.3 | 119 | 130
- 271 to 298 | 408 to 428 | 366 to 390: 4.5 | 135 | 135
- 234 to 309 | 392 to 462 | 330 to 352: 1.7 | 129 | 134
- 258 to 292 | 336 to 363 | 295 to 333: -2.9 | 132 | 115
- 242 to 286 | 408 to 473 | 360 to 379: 2.9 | 127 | 134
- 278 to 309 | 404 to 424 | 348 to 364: 2.9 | 136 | 136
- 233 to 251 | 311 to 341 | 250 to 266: -0.6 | 119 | 130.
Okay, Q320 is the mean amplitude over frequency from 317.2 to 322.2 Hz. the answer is 128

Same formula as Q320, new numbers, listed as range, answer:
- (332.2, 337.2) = 133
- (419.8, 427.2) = 134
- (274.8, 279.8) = 135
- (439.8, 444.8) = 135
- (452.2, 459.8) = 136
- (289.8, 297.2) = 136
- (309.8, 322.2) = 130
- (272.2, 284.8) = 134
